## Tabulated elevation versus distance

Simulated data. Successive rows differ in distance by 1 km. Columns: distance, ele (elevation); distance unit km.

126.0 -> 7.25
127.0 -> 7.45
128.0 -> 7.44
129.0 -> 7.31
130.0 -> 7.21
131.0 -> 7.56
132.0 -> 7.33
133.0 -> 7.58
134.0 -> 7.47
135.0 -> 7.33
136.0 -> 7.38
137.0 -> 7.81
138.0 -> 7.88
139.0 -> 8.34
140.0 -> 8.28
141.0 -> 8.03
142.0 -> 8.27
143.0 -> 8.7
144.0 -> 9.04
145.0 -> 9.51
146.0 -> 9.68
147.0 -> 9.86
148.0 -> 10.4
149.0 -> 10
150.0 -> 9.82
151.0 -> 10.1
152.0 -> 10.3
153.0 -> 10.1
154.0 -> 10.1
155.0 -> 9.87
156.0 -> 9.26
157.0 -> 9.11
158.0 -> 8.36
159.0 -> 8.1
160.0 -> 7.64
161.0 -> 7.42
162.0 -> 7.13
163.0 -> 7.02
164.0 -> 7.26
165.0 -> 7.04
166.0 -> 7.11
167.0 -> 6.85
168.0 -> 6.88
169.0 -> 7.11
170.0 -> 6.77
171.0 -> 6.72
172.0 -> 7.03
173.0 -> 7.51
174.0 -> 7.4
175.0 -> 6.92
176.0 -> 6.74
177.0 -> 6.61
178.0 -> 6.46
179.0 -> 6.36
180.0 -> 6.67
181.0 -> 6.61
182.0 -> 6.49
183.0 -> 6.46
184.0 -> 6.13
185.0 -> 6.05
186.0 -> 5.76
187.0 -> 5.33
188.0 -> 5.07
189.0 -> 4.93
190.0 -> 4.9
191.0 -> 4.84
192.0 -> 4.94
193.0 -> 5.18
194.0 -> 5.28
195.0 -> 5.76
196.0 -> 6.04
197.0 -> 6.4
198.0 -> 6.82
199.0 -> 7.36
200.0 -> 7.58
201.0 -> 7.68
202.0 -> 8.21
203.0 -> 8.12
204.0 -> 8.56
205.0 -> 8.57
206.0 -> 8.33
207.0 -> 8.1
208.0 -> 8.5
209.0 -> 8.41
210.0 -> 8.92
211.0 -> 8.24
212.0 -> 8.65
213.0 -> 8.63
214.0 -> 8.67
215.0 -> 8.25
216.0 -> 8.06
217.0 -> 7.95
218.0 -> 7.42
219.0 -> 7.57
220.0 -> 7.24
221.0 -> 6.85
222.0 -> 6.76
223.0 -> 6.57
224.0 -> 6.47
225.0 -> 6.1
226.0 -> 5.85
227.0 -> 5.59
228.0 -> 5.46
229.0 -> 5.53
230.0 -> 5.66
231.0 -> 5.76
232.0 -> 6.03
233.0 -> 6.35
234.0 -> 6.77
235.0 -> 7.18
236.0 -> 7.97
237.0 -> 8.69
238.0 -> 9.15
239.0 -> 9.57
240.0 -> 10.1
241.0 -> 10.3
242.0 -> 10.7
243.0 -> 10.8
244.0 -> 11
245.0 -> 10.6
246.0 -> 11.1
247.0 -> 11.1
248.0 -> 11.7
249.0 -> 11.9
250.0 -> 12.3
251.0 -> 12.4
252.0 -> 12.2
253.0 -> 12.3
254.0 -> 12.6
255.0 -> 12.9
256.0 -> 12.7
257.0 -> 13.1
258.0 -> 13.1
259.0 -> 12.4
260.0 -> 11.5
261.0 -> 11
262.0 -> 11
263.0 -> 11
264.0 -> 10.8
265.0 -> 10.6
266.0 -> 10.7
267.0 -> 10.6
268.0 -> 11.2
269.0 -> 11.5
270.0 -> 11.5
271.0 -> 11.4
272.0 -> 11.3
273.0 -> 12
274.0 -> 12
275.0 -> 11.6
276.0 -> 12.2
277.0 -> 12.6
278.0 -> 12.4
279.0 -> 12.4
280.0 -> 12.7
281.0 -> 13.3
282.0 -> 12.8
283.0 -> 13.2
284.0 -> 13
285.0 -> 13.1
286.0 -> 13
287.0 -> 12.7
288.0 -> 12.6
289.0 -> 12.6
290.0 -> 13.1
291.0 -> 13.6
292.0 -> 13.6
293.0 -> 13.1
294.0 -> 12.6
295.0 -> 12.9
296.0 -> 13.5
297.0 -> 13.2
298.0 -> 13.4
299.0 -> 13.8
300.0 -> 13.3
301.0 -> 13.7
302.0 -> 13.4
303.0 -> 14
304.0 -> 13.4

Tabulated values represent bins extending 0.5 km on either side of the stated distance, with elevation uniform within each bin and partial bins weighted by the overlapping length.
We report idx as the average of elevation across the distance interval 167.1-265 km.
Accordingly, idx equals 8.15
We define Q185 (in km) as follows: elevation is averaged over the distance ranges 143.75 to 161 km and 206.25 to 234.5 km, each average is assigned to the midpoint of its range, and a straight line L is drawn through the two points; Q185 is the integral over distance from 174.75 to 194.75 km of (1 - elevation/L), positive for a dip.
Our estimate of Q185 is 6.0 km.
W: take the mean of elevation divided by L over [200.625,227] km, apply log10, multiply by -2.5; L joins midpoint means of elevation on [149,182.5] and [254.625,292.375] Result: 0.24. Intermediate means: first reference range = 7.76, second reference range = 12.2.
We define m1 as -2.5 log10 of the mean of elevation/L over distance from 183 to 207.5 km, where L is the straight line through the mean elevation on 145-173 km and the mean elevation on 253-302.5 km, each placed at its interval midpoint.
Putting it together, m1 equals 0.43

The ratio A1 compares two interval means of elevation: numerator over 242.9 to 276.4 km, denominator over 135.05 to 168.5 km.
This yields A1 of 1.4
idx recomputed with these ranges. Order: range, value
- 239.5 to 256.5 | 11.6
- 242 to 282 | 11.8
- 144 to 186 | 7.87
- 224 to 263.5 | 9.74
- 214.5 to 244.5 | 7.59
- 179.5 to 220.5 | 7.04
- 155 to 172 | 7.54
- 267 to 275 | 11.5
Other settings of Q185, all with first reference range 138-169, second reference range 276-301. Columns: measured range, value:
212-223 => 3.0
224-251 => 6.6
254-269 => 0.6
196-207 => 2.7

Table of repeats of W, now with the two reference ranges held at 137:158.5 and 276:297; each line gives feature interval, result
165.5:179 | 0.390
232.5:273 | 0.110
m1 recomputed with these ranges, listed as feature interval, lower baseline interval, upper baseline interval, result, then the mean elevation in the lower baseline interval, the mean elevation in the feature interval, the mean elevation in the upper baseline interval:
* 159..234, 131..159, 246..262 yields 0.45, 8.85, 6.87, 12.1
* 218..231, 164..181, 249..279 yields 0.46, 6.89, 6.33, 11.8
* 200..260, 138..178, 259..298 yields 0.19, 8.24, 8.95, 12.2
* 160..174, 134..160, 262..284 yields 0.31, 8.97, 7.1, 11.8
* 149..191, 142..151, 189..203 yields 0.11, 9.58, 7.31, 6.25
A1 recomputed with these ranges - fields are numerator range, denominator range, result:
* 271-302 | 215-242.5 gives 1.75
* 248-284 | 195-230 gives 1.62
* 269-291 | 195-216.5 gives 1.57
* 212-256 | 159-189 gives 1.31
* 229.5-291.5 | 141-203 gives 1.51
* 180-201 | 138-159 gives 0.64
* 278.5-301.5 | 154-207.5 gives 1.88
